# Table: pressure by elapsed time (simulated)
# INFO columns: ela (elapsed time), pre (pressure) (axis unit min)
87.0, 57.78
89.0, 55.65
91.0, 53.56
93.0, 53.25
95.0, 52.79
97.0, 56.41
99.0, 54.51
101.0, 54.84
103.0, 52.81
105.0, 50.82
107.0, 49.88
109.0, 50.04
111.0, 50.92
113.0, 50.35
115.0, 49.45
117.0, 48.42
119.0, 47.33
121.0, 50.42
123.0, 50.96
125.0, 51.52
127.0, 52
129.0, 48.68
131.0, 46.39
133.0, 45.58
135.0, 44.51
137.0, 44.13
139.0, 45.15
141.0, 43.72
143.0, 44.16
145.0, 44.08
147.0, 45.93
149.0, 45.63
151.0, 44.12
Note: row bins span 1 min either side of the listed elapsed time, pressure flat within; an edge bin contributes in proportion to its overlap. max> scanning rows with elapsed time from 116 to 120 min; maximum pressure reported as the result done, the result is 48.42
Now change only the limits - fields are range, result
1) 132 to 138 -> 45.58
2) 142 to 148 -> 45.93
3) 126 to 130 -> 52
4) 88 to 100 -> 56.41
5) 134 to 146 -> 45.15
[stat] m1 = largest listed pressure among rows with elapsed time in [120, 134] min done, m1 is 52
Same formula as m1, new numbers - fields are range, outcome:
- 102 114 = 52.81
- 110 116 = 50.92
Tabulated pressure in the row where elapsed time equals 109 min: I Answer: 50.04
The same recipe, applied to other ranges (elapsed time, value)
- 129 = 48.68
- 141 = 43.72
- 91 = 53.56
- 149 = 45.63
